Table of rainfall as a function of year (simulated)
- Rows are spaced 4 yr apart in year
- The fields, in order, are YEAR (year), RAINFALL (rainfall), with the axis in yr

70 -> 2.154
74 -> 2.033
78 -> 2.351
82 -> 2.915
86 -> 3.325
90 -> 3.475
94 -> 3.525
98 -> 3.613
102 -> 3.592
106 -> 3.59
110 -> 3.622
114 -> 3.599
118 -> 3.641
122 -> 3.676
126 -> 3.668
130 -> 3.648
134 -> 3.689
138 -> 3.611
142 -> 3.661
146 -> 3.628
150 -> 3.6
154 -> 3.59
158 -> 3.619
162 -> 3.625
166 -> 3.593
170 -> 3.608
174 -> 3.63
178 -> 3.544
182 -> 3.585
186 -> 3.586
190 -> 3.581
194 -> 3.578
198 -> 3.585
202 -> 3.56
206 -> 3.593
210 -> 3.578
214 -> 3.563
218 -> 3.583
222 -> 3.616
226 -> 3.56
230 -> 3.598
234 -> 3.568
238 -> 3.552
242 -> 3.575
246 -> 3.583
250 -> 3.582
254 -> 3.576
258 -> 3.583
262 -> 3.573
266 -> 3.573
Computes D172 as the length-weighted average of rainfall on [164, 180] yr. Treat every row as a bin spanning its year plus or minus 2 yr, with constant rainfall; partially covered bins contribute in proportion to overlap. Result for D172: 3.59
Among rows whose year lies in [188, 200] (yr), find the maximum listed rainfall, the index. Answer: 3.585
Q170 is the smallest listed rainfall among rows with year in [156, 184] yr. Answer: 3.544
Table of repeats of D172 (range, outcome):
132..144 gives 3.65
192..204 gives 3.57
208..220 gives 3.57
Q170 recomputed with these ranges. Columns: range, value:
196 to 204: 3.56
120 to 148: 3.611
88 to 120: 3.475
